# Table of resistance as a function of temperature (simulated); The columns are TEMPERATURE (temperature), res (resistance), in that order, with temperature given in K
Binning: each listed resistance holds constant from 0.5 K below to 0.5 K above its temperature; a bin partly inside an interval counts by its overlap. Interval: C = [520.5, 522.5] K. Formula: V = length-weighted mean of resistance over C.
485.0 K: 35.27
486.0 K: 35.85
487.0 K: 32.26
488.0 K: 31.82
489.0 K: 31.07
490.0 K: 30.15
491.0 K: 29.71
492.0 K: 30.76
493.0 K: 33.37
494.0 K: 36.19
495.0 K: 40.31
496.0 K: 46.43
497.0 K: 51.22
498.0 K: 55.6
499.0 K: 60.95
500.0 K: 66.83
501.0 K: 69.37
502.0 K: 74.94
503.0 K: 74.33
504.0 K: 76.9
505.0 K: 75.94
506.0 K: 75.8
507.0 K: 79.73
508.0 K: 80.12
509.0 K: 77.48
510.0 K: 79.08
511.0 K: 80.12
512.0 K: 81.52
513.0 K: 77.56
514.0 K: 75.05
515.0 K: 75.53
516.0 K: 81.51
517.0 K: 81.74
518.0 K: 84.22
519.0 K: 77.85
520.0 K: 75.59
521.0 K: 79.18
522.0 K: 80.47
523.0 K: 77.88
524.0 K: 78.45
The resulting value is 79.8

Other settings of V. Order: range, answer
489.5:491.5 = 29.9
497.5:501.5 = 63.2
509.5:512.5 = 80.2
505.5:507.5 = 77.8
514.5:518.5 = 80.8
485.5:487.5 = 34.1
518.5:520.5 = 76.7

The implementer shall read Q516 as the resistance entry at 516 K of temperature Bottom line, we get 81.51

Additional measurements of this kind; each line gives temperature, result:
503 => 74.33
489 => 31.07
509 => 77.48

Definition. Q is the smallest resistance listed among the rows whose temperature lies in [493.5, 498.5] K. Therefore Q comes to 36.19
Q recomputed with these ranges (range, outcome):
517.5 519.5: 77.85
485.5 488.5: 31.82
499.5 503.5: 66.83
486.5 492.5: 29.71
